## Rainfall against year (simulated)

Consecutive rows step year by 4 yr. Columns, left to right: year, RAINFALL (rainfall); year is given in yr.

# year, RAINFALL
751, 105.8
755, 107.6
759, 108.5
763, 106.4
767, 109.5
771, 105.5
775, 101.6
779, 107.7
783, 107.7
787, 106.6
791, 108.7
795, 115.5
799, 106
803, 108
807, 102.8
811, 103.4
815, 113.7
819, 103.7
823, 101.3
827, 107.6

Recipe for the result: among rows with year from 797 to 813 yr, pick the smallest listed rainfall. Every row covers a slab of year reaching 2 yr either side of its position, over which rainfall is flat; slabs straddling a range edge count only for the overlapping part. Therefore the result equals 102.8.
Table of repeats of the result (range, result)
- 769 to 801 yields 101.6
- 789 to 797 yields 108.7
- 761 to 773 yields 105.5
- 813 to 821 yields 103.7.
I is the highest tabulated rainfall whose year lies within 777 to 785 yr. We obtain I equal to 107.7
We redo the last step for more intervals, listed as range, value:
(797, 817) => 113.7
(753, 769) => 109.5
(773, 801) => 115.5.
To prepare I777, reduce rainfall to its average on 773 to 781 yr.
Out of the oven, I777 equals 105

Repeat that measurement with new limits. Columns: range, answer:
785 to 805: 109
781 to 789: 107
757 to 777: 106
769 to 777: 104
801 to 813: 105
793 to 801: 111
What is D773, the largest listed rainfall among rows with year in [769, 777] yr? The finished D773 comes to 105.5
